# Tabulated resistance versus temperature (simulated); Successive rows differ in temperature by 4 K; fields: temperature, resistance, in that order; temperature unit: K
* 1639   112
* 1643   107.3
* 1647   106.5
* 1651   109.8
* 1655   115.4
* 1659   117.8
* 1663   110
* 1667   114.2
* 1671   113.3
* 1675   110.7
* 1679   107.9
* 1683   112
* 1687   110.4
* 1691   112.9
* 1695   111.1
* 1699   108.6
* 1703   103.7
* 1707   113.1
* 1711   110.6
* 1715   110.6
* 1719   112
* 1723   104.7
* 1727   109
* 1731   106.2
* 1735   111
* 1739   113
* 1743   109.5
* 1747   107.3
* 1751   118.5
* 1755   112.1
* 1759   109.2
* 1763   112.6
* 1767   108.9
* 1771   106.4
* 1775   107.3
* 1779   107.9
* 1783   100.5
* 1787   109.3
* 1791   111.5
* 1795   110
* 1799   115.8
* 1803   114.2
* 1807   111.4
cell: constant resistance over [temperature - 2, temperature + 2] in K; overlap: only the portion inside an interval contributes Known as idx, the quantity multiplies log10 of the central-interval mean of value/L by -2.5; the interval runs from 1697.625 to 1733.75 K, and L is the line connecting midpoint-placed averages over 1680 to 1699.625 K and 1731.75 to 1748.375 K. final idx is 0.02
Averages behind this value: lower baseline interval 111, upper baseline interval 110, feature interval 109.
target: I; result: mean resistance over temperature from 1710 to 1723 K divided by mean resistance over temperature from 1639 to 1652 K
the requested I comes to 1.0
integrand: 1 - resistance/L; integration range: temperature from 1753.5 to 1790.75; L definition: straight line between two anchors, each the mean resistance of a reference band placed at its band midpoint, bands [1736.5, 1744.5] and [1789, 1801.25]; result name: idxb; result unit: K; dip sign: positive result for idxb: 1.2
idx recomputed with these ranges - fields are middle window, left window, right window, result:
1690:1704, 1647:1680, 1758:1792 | 0.02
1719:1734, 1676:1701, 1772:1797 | 0.02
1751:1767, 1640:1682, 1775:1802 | -0.02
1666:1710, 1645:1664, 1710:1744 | 0.00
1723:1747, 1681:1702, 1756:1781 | 0.01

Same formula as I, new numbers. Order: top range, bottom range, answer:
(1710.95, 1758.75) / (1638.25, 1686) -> 0.99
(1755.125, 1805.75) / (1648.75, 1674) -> 0.97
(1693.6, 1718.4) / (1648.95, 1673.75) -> 0.97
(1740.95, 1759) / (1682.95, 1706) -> 1.02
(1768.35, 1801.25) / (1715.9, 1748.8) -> 1.00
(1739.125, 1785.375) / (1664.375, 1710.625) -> 0.99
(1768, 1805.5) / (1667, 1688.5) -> 0.98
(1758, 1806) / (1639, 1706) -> 0.99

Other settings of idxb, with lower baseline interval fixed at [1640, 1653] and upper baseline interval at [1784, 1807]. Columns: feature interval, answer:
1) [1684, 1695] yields -0.2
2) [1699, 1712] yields 0.1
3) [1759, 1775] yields 0.3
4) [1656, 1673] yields -0.8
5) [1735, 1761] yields -0.2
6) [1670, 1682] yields -0.2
